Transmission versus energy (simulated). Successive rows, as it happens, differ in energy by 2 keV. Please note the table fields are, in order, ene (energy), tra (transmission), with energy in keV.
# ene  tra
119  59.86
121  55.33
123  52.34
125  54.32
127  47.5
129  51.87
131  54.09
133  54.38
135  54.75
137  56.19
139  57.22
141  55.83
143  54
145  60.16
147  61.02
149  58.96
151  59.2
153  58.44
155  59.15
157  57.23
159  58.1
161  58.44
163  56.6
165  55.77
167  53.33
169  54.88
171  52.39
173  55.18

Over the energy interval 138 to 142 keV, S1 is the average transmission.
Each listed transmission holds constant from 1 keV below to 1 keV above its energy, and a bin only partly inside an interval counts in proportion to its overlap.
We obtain 56.5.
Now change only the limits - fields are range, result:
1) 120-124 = 53.8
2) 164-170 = 54.7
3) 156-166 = 57.2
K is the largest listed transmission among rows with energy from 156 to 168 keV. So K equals 58.44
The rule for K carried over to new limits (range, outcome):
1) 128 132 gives 54.09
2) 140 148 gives 61.02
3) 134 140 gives 57.22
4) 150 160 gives 59.2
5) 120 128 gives 55.33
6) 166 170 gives 54.88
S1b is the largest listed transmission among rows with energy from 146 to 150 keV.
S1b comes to 61.02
